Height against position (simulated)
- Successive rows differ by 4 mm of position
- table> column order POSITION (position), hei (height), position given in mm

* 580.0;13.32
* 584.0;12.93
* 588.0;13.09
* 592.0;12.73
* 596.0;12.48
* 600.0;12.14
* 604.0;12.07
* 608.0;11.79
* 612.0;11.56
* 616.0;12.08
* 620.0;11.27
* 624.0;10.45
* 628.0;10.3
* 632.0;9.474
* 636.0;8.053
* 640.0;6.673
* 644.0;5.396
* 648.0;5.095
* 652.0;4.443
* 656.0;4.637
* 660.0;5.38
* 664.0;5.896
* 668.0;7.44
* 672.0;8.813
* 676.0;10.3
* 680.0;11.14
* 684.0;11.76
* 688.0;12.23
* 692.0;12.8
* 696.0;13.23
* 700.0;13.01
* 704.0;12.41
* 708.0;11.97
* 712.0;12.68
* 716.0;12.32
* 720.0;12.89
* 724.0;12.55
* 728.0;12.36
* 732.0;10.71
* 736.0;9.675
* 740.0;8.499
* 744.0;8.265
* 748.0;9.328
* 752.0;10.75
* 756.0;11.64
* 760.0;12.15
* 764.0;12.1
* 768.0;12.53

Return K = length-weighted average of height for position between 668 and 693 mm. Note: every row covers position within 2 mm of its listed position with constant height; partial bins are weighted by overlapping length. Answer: 10.8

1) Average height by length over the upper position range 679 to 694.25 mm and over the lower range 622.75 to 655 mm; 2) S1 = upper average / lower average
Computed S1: 1.6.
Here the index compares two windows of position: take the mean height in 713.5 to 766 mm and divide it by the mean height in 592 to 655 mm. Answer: 1.15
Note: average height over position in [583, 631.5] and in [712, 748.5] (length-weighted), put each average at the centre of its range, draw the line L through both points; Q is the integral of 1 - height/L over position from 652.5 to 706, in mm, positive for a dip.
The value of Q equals 7.0 mm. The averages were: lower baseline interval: 11.8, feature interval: 9.77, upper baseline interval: 10.9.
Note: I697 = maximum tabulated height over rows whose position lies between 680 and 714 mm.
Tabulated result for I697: 13.23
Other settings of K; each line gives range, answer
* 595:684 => 8.97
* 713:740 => 11.5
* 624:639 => 9.26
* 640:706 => 8.93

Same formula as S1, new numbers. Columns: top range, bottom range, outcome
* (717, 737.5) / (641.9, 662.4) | 2.34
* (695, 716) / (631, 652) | 1.92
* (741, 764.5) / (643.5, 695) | 1.27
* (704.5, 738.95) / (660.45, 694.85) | 1.19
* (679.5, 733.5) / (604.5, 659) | 1.44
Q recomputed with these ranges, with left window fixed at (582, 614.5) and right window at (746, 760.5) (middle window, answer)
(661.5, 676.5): 5.0 mm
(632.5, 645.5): 5.3 mm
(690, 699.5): -1.3 mm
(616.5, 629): 1.3 mm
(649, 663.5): 8.4 mm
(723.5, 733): -0.7 mm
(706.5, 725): -2.1 mm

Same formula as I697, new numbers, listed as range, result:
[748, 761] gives 12.15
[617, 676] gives 11.27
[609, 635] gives 12.08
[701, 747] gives 12.89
